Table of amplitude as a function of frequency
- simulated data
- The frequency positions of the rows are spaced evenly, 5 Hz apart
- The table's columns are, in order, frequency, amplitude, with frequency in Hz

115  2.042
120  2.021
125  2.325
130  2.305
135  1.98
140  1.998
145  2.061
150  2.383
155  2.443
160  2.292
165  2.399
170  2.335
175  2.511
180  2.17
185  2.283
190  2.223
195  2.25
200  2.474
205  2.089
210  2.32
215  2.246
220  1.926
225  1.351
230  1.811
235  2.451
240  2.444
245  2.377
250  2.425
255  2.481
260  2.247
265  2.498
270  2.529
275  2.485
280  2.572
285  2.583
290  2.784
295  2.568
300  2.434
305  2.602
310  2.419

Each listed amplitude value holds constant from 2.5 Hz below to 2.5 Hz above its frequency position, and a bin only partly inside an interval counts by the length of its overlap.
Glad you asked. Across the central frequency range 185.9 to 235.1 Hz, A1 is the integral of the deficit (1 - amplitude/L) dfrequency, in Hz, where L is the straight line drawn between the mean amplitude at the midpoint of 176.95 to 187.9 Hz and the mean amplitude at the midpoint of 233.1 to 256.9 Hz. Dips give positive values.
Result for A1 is 4.7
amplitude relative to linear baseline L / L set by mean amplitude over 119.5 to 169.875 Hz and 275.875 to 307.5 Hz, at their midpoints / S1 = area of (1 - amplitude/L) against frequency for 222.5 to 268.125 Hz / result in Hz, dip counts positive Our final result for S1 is 4.5 Hz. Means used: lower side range 2.23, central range 2.24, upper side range 2.59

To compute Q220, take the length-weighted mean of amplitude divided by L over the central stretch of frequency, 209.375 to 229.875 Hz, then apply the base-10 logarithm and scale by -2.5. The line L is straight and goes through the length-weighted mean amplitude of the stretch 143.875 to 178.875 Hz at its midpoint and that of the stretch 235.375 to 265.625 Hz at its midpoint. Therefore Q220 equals 0.24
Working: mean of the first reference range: 2.35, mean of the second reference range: 2.41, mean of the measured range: 1.91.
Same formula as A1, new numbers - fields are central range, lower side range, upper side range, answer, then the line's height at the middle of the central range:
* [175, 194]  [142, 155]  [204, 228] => -1.4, 2.11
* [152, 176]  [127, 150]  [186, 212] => -2.2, 2.19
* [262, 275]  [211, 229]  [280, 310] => -0.9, 2.33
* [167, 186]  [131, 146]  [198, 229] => -2.7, 2.04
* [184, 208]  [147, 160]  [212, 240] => -1.2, 2.16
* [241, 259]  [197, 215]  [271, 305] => 0.2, 2.44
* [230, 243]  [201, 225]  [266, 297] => -0.4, 2.25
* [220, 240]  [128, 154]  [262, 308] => 3.8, 2.4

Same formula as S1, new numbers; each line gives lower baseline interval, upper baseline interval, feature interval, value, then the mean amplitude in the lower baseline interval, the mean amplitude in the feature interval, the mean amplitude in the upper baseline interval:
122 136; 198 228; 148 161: -1.26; 2.22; 2.38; 2.06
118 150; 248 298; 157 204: -1.17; 2.14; 2.32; 2.52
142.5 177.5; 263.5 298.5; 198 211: 0.78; 2.35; 2.28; 2.57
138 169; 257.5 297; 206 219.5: 1.06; 2.27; 2.21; 2.53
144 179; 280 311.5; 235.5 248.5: 0.34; 2.35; 2.42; 2.57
